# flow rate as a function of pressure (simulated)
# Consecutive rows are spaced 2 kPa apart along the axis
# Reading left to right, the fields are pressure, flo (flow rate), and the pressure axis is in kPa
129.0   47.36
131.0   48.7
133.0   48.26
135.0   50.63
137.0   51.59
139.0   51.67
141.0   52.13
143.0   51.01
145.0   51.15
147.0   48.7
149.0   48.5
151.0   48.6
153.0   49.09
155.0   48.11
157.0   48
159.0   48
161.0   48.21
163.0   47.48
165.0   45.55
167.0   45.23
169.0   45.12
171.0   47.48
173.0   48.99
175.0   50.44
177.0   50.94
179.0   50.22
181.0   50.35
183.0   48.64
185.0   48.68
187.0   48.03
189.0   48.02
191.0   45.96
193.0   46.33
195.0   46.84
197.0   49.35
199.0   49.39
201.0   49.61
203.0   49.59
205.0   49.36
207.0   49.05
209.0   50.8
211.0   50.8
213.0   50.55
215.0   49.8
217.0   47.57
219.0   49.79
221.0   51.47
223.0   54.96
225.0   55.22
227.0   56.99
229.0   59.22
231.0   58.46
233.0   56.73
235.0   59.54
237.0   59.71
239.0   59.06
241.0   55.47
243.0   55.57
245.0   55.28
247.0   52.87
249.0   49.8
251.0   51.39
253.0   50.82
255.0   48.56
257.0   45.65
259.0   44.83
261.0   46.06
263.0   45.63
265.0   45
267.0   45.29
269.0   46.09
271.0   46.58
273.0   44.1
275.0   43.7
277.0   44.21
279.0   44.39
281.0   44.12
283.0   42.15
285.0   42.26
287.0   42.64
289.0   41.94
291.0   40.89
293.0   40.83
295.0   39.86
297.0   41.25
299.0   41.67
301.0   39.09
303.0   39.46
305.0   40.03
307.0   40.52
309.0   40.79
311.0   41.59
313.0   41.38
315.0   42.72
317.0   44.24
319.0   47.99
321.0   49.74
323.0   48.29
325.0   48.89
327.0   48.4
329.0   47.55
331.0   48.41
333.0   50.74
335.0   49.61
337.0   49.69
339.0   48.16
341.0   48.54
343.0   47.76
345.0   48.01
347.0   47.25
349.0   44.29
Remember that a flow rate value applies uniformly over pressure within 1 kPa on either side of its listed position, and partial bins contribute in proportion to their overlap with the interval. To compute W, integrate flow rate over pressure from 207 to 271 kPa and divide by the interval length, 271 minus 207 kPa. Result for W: 51.8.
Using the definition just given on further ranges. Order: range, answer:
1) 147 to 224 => 48.8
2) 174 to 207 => 48.9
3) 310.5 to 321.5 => 44.5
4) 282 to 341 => 44.2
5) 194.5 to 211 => 49.4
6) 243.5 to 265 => 49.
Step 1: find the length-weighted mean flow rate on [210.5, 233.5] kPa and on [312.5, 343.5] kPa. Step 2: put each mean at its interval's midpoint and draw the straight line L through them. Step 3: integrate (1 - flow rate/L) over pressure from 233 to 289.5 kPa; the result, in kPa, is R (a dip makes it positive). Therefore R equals 3.2 kPa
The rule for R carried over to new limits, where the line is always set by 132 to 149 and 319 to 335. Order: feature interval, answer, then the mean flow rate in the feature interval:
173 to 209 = 0.8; 48.9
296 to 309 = 2.3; 40.4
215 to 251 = -3.8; 54.9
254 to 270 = 1.1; 45.9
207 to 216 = -0.1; 50.3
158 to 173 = 1.0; 46.9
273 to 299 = 3.6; 42.4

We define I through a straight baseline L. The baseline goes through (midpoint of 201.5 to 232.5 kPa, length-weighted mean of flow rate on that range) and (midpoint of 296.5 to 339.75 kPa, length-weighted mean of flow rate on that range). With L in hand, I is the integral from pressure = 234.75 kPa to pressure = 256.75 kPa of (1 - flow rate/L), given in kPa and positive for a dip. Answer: -1.6 kPa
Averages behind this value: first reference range 52.3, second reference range 45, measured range 53.9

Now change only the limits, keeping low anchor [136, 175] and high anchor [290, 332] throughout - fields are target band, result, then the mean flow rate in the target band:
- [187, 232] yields -3.8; 50.8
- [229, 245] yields -4.1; 57.7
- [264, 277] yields -0.1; 45.1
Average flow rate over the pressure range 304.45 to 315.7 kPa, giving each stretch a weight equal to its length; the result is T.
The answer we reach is 41.2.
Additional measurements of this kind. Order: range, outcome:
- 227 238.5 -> 58.6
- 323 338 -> 49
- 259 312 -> 42.7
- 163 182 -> 48.2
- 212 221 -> 49.7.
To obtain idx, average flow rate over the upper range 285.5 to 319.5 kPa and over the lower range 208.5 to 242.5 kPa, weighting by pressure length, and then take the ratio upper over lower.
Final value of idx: 0.8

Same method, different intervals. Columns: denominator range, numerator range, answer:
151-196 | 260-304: 0.90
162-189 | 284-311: 0.85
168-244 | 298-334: 0.87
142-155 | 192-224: 1.01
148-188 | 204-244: 1.12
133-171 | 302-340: 0.94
